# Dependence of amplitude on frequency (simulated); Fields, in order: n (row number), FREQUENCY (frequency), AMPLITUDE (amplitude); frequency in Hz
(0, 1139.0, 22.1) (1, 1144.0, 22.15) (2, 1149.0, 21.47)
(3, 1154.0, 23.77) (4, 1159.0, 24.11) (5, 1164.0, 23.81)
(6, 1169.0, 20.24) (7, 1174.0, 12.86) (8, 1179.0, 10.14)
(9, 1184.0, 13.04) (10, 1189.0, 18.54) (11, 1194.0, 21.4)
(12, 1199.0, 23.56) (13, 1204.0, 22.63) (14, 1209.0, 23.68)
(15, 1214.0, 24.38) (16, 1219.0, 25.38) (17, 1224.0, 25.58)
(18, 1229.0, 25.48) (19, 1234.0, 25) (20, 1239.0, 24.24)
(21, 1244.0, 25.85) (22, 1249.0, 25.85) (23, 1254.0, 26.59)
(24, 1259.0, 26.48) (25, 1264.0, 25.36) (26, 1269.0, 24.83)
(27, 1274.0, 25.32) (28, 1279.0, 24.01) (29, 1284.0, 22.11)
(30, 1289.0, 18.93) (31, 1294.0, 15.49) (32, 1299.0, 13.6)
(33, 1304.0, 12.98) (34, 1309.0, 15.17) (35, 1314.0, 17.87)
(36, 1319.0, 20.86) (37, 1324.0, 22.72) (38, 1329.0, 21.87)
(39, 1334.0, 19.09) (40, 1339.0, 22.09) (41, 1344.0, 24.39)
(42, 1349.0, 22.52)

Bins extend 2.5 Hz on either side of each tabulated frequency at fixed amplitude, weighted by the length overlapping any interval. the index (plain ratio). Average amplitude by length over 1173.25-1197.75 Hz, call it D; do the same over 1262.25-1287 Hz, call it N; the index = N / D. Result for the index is 1.53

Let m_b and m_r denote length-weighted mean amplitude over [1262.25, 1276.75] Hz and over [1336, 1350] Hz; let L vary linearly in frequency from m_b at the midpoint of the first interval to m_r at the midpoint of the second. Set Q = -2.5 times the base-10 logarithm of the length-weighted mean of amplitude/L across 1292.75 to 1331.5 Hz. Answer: 0.32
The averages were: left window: 25.1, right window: 22.9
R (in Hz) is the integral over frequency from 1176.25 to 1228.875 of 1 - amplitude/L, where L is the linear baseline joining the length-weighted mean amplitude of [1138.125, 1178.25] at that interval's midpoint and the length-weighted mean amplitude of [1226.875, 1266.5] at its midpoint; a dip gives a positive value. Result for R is 5.3 Hz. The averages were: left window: 20.8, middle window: 21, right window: 25.6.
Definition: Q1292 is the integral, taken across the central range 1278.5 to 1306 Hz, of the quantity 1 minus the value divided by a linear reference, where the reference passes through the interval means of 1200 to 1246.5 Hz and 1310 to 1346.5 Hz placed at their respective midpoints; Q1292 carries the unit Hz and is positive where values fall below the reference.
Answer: 6.0 Hz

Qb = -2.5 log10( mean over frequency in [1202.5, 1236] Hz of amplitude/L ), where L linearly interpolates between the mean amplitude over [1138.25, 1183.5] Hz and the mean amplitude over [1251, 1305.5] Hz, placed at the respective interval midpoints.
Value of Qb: -0.19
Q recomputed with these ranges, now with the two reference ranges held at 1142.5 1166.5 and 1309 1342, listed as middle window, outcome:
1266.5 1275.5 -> -0.18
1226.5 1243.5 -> -0.15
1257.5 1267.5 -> -0.20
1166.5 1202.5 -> 0.29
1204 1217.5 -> -0.08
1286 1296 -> 0.19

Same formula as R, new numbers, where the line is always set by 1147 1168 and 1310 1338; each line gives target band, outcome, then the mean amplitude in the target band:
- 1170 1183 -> 5.8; 12.7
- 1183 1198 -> 2.5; 18.7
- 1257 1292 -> -4.2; 23.7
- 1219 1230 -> -1.8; 25.5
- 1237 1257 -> -3.8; 25.7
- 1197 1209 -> -0.5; 23.2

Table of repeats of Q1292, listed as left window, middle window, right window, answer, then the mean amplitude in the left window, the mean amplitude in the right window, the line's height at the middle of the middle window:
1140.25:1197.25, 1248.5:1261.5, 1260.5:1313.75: -4.4 Hz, 19.3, 19.8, 19.7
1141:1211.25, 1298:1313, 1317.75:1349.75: 5.0 Hz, 20.1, 21.9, 21.6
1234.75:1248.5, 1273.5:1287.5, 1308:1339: -0.3 Hz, 25.2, 20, 22.7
